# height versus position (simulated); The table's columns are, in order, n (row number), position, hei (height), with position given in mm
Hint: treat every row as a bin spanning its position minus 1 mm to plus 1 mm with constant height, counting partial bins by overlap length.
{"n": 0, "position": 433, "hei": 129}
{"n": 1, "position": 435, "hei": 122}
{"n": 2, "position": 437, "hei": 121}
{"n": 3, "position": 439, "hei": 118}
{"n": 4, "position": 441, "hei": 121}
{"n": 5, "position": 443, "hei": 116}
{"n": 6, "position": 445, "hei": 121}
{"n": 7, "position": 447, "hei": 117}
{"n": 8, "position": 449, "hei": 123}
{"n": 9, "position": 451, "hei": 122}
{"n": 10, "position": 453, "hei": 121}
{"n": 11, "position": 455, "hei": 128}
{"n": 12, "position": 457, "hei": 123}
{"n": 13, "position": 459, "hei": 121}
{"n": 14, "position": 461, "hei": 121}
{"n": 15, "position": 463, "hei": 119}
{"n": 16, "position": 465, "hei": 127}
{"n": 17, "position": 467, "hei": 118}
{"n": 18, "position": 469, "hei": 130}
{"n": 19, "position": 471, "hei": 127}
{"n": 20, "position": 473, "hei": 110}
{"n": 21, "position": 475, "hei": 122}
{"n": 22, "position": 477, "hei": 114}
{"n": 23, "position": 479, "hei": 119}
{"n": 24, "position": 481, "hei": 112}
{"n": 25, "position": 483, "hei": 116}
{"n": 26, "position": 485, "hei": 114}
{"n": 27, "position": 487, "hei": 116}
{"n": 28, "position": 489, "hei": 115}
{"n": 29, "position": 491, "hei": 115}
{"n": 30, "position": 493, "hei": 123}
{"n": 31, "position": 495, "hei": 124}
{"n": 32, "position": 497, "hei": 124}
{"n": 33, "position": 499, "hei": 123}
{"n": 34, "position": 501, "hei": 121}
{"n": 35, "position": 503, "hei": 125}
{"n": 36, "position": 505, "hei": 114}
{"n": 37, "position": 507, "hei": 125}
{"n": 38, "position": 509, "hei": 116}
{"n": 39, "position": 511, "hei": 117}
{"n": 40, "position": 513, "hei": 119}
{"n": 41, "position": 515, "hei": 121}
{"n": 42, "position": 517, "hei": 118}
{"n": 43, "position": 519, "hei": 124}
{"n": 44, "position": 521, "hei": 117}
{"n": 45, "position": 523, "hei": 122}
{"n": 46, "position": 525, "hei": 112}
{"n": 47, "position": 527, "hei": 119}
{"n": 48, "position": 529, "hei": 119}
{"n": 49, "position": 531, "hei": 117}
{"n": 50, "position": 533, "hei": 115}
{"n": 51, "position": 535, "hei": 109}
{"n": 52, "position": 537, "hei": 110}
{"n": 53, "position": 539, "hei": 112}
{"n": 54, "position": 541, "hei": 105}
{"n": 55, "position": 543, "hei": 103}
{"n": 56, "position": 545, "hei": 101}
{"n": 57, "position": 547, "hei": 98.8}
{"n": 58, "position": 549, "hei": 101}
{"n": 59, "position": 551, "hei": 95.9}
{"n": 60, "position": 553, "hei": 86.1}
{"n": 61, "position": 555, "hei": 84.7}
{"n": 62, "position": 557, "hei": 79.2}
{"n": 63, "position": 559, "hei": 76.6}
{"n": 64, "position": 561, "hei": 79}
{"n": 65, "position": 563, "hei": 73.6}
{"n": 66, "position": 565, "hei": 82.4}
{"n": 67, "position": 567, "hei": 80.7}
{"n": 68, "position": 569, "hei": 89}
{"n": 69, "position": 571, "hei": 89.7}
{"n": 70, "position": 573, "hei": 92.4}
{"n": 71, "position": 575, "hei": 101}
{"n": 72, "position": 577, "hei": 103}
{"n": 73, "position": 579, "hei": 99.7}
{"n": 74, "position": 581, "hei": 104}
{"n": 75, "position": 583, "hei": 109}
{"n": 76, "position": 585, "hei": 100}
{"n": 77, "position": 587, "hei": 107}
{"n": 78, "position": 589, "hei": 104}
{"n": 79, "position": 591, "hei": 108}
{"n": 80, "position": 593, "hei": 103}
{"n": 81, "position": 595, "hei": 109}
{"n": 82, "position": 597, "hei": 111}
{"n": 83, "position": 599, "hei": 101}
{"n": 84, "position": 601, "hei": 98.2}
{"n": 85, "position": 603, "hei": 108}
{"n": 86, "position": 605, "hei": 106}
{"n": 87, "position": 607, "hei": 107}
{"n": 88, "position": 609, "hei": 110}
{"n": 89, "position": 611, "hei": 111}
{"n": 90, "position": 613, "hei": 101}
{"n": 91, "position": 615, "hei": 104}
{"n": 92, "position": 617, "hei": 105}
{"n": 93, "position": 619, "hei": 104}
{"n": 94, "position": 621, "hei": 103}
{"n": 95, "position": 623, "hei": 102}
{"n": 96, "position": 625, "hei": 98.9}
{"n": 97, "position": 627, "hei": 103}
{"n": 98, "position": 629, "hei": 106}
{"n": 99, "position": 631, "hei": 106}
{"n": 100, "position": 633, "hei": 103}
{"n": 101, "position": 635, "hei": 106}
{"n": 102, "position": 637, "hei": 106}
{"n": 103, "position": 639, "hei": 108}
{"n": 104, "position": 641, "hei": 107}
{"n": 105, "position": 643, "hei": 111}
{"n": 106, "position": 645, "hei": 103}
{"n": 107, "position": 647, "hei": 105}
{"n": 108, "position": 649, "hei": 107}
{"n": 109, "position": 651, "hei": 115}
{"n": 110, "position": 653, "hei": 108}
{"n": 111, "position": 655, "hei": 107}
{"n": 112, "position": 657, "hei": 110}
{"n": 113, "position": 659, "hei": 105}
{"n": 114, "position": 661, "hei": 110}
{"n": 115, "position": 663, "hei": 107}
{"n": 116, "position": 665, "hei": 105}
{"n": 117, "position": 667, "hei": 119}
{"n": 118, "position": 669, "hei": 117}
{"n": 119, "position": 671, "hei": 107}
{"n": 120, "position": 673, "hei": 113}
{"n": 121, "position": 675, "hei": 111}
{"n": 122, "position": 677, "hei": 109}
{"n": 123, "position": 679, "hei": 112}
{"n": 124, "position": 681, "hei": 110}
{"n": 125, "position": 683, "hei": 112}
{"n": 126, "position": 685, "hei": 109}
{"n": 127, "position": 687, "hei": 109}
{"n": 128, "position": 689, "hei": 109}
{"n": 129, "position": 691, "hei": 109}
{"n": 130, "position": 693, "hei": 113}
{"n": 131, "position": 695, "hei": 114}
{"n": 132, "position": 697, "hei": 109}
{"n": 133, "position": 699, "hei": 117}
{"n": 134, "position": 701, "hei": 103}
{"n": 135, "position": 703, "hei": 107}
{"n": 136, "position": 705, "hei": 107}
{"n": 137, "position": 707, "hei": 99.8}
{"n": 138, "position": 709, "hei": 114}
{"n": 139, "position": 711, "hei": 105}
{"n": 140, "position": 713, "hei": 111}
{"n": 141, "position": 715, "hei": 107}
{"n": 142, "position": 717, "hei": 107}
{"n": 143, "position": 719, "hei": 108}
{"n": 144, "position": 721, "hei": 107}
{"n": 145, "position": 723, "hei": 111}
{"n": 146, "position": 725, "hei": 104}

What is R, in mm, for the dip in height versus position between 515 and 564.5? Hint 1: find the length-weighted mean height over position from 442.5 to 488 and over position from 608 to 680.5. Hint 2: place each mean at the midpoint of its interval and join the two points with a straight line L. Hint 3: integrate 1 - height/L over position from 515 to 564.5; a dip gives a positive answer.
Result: 4.9 mm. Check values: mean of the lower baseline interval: 120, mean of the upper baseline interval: 107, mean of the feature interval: 103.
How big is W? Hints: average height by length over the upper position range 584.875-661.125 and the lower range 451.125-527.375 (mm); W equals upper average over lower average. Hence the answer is 0.88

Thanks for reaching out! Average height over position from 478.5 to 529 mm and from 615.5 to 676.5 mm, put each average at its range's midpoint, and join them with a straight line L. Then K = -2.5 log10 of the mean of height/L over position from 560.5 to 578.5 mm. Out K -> 0.27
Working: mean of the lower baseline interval 119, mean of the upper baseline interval 107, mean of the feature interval 88.4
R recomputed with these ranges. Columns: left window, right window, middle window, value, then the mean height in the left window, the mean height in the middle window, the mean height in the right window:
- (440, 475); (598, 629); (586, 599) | 0.0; 121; 107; 104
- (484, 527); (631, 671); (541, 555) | 2.3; 119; 97.2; 108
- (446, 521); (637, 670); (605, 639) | 1.9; 120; 105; 109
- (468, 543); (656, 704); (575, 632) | 4.4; 118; 105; 110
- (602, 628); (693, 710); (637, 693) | -1.1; 105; 109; 109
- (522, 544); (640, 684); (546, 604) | 8.4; 113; 95.7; 110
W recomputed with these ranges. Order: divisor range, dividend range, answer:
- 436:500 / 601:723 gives 0.90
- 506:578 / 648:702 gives 1.07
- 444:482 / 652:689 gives 0.91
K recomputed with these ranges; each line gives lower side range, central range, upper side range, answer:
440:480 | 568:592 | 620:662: 0.11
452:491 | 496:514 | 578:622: -0.04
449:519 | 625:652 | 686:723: 0.06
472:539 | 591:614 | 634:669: 0.06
